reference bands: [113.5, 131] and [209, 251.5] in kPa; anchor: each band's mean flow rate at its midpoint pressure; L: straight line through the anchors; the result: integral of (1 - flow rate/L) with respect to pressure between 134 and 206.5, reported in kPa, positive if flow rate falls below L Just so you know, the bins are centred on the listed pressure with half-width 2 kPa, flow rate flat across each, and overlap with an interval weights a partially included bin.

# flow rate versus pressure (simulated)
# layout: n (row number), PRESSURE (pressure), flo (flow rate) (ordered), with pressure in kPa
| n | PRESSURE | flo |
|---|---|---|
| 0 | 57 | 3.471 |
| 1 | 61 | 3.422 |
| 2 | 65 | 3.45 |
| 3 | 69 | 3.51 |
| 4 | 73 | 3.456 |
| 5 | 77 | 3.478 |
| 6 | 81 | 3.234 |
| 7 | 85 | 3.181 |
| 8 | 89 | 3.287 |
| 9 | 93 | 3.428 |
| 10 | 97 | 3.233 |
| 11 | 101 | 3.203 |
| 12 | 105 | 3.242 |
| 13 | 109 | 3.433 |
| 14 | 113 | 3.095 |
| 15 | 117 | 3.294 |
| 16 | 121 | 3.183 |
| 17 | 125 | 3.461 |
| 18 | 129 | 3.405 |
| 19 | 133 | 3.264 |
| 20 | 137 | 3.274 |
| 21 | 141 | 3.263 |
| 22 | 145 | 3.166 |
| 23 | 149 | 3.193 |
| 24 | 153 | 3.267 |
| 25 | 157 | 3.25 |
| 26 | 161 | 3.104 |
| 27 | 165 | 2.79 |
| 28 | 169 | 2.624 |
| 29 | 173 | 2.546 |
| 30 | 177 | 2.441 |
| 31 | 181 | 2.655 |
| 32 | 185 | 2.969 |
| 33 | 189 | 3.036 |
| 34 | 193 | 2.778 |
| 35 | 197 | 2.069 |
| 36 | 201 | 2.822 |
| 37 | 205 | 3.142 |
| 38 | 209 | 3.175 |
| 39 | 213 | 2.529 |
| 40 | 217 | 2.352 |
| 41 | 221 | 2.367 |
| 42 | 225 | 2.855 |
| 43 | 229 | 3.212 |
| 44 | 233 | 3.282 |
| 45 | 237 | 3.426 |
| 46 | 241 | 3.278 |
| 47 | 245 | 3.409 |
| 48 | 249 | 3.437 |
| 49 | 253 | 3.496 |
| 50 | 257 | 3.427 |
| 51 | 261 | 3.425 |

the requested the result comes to 6.28 kPa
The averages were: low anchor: 3.32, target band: 2.91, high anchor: 3.03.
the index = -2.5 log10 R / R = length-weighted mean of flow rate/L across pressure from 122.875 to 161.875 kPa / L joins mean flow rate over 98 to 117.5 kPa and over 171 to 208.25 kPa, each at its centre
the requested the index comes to -0.08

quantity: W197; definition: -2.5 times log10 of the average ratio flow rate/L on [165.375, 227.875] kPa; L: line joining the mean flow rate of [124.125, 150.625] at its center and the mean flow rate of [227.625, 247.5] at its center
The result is 0.221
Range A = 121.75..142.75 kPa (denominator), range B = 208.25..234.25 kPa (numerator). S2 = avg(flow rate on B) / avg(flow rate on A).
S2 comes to 0.84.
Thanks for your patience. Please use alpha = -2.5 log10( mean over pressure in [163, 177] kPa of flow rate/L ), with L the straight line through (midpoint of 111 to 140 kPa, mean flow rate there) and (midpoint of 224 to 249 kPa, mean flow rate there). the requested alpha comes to 0.24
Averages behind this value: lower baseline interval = 3.28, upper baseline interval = 3.27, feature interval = 2.62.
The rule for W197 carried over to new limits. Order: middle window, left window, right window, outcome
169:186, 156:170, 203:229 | 0.104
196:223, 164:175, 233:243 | 0.147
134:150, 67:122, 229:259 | 0.034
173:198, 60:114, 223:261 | 0.237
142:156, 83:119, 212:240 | -0.033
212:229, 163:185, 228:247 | 0.205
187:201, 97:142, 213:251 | 0.176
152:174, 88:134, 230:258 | 0.138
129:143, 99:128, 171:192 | -0.064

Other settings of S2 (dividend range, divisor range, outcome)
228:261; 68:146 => 1.02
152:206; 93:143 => 0.85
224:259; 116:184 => 1.09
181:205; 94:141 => 0.84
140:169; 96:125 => 0.95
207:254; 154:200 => 1.11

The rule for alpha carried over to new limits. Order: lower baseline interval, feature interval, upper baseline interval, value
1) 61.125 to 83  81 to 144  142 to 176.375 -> -0.022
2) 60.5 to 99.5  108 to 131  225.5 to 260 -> 0.018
